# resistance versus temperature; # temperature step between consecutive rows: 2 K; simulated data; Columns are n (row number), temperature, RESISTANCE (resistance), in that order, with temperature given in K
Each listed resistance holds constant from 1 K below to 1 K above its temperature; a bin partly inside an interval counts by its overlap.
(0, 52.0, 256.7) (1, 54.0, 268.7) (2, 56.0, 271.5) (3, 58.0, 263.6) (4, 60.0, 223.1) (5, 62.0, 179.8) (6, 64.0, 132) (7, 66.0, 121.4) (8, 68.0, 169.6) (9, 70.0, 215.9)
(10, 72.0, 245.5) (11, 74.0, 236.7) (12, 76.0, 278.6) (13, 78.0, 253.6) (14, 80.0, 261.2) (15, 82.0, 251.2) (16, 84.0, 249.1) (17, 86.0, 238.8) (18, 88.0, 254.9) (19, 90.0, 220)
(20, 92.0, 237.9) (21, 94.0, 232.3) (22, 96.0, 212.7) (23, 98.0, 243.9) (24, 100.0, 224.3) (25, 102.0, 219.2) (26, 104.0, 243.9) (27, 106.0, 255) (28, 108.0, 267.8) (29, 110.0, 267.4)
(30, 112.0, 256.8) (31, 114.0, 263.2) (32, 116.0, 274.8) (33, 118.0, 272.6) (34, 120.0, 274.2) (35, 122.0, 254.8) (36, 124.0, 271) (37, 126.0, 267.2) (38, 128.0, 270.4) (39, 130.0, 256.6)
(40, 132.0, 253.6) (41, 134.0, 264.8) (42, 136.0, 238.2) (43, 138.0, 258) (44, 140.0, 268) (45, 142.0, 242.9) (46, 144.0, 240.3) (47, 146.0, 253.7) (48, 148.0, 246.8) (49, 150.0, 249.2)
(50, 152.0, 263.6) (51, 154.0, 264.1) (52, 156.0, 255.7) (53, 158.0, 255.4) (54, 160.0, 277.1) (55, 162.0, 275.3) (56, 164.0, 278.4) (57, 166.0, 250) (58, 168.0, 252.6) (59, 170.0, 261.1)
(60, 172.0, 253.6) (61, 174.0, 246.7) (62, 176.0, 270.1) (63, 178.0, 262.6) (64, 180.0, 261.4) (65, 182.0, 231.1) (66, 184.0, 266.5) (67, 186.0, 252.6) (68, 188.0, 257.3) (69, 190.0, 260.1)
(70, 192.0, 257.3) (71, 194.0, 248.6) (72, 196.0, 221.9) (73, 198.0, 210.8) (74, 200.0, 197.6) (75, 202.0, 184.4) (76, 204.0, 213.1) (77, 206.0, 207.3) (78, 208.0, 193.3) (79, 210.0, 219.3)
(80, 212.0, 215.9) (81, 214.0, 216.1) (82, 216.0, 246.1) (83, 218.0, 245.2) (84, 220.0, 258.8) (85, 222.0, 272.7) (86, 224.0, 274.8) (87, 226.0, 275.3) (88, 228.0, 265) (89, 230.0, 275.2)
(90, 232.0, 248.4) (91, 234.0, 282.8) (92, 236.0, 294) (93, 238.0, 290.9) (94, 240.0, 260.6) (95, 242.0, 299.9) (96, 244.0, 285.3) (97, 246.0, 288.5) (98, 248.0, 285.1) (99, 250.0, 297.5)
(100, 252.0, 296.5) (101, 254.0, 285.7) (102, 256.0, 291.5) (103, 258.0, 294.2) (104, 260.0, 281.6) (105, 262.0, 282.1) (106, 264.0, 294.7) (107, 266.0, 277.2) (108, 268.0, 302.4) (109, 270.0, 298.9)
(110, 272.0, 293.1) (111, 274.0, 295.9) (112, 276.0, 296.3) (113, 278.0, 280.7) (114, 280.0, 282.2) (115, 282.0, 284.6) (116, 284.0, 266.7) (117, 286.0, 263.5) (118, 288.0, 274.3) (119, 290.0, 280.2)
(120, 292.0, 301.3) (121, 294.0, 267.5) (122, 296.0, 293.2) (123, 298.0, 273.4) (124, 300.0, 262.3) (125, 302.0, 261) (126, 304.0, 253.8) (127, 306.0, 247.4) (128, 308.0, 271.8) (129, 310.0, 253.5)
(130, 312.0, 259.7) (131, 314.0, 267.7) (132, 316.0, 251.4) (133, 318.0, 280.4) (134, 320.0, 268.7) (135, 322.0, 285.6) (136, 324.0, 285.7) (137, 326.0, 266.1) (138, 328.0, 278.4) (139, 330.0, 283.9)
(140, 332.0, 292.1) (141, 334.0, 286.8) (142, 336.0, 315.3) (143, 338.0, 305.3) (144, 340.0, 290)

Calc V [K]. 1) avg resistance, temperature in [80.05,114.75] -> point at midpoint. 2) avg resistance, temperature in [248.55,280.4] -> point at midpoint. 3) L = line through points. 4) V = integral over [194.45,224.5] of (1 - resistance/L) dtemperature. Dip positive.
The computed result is 5.5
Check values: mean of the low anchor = 244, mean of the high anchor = 291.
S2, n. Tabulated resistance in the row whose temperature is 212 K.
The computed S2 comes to 215.9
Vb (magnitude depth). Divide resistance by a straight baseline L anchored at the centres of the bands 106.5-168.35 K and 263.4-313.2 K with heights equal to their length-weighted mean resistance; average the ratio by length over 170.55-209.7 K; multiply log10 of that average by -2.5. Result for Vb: 0.129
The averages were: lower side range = 261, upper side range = 277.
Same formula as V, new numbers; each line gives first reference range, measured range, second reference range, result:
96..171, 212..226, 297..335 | 0.6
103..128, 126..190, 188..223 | -2.7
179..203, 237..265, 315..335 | -3.6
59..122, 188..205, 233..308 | 2.4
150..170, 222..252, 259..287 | -0.2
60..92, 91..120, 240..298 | -2.2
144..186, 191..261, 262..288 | 4.4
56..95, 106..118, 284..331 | -1.7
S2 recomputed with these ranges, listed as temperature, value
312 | 259.7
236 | 294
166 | 250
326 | 266.1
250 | 297.5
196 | 221.9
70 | 215.9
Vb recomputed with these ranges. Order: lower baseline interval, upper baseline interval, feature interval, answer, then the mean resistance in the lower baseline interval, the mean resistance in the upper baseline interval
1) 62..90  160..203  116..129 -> -0.15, 222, 248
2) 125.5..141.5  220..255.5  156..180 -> 0.02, 259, 281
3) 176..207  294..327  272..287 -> -0.09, 237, 268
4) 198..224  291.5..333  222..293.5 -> -0.16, 224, 271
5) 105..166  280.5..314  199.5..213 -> 0.28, 261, 270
